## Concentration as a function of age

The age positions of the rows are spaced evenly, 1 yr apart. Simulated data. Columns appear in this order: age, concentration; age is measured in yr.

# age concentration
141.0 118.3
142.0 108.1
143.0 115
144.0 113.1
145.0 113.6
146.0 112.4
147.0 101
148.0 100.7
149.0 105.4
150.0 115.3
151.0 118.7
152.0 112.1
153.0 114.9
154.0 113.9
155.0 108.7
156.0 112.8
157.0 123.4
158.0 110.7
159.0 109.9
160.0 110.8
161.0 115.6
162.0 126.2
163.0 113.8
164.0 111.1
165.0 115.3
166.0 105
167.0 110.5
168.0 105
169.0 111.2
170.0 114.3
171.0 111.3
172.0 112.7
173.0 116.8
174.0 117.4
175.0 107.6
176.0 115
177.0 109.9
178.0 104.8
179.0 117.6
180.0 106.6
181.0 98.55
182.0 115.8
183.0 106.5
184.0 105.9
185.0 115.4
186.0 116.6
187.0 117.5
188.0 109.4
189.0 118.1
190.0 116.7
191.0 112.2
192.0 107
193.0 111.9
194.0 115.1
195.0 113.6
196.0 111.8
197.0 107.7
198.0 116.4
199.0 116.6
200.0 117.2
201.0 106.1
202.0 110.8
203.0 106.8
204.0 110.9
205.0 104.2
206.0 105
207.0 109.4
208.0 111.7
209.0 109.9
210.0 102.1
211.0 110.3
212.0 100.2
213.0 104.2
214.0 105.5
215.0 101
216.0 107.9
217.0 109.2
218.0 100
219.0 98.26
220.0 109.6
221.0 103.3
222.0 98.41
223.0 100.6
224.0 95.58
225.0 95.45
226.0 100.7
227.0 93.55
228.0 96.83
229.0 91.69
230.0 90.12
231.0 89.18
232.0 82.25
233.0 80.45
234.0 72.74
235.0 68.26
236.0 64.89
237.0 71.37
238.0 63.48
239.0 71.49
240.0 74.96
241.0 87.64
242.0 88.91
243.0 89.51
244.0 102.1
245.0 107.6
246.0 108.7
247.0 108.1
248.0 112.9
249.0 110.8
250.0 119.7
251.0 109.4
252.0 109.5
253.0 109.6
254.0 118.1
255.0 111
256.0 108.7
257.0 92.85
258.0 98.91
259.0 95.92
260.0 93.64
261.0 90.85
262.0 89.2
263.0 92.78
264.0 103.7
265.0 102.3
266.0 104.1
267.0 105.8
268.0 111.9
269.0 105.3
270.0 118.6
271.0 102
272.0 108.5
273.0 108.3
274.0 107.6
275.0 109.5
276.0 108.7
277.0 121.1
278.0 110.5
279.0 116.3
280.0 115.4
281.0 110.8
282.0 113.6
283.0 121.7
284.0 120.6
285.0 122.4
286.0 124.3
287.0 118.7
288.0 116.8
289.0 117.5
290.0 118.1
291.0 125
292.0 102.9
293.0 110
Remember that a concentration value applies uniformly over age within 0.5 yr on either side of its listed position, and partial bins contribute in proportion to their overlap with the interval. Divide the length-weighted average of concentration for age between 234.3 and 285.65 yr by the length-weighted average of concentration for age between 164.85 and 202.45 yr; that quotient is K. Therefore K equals 0.92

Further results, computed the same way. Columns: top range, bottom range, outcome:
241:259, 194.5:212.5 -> 0.96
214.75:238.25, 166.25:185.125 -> 0.83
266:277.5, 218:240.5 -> 1.26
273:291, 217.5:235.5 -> 1.25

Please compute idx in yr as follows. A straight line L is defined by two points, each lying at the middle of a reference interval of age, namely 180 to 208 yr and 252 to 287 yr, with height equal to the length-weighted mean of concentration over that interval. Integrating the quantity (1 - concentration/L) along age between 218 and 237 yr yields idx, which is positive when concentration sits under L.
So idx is 3.4 yr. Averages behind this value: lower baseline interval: 111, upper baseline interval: 108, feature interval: 90.4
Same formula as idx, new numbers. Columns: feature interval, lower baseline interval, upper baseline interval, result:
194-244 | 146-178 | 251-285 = 5.44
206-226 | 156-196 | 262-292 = 1.50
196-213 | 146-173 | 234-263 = -0.90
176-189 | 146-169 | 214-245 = -0.80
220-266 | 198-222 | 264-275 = 5.19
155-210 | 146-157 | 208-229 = -2.50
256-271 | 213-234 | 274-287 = 1.31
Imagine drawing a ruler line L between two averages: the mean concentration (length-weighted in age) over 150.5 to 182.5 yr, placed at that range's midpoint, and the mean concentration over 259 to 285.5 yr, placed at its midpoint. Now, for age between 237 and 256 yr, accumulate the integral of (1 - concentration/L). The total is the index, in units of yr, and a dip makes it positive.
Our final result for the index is 1.6 yr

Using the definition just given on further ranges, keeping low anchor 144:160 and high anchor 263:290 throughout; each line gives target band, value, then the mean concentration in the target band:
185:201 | -0.26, 114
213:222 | 0.64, 104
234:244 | 3.15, 76.8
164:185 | 0.22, 111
